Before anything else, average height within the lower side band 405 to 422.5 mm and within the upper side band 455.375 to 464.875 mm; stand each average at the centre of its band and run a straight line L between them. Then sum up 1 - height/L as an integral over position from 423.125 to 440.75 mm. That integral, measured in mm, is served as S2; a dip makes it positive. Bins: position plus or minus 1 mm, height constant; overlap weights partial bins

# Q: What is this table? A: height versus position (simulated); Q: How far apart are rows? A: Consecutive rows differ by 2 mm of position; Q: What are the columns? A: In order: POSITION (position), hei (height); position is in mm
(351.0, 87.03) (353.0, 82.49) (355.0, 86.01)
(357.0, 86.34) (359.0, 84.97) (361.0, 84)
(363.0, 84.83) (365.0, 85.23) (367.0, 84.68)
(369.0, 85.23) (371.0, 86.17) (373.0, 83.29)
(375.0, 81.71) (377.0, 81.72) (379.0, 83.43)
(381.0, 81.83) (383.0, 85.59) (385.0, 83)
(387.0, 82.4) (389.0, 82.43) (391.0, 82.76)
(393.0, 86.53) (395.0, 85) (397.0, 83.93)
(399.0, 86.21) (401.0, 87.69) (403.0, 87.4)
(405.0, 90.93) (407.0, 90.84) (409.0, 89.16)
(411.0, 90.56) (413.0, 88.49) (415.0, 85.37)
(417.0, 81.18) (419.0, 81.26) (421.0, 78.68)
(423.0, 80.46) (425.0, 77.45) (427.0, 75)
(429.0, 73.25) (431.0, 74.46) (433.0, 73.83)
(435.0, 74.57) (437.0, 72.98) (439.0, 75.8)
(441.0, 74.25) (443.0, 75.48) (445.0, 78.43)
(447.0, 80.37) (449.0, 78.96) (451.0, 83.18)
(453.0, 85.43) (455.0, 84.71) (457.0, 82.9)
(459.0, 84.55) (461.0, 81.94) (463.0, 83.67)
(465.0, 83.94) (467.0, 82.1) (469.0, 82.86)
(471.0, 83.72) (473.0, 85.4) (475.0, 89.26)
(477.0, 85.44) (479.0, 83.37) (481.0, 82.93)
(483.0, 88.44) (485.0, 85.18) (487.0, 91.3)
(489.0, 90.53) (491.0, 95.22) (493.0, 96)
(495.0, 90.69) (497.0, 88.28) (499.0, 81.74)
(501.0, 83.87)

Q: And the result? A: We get 2.07 mm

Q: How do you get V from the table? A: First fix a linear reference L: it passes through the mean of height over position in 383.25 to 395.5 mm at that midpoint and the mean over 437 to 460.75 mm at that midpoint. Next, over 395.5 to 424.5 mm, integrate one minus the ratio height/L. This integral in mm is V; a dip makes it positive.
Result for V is -1.1 mm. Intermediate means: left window 83.7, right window 80.1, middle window 85.7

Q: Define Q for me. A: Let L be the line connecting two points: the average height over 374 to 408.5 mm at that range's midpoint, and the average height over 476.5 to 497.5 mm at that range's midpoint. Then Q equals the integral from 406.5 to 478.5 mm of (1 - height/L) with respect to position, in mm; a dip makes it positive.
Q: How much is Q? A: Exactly 4.8 mm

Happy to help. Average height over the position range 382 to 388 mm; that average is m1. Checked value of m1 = 83.7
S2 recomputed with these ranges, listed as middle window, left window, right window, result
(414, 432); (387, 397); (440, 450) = 0.4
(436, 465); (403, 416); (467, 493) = 2.5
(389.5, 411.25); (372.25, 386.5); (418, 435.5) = -1.9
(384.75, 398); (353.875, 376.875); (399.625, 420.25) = 0.4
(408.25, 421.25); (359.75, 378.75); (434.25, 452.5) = -0.9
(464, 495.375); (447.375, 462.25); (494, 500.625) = -0.8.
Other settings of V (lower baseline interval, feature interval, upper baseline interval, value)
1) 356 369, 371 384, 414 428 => 0.08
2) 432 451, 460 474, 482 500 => -0.02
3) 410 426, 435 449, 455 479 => 1.21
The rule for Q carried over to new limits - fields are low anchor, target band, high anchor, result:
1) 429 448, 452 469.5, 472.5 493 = -0.4 mm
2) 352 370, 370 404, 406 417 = 0.9 mm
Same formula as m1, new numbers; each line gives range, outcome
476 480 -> 84.4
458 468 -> 83.2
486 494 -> 93.3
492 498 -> 91.7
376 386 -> 83.1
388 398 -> 84.1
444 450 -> 79.3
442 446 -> 77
